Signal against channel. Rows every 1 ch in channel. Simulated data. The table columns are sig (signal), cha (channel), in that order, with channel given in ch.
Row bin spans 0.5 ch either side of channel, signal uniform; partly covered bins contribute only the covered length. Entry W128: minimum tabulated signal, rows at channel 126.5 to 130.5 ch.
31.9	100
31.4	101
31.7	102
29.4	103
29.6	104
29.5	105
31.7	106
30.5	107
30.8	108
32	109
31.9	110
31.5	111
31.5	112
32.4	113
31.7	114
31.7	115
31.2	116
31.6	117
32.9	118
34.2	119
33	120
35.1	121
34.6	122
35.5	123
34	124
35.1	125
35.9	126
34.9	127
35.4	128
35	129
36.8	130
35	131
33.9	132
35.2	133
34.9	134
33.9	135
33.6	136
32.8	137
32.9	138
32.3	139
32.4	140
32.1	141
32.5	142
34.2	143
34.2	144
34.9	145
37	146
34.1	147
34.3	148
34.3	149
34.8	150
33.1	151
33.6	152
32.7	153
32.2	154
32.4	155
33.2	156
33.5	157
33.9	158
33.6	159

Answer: 34.9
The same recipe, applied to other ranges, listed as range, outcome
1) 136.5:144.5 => 32.1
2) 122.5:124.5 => 34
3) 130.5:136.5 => 33.6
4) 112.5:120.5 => 31.2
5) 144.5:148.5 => 34.1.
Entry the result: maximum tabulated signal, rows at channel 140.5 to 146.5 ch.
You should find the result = 37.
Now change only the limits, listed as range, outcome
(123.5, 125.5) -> 35.1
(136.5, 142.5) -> 32.9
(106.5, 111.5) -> 32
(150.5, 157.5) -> 33.6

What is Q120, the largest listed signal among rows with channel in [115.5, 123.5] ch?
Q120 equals 35.5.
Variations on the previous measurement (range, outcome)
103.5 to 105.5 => 29.6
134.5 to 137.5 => 33.9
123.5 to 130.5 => 36.8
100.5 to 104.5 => 31.7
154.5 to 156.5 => 33.2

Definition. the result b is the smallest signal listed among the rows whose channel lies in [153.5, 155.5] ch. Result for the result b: 32.2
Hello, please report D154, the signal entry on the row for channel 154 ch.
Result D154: 32.2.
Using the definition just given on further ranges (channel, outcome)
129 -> 35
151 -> 33.1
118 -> 32.9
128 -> 35.4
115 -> 31.7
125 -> 35.1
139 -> 32.3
